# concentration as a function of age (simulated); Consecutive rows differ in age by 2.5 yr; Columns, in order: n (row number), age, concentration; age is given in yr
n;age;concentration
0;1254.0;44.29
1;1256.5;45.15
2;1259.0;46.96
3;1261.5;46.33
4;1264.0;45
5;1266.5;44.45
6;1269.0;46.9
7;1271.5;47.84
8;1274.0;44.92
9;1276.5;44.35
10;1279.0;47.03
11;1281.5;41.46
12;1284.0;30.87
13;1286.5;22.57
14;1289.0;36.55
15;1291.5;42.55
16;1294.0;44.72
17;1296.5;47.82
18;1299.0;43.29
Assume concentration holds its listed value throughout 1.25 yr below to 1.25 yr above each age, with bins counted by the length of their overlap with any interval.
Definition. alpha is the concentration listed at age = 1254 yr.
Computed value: 44.29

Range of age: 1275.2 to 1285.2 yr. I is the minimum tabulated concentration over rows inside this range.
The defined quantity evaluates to 30.87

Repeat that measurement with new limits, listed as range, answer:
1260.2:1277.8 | 44.35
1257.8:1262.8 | 46.33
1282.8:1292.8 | 22.57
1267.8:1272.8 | 46.9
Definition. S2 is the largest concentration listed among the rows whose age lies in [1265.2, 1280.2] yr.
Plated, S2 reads 47.84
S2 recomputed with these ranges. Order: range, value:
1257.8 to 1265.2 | 46.96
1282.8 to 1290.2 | 36.55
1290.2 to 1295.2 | 44.72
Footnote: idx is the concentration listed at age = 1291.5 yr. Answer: 42.55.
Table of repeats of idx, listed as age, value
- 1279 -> 47.03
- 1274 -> 44.92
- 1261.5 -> 46.33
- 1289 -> 36.55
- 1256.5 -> 45.15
